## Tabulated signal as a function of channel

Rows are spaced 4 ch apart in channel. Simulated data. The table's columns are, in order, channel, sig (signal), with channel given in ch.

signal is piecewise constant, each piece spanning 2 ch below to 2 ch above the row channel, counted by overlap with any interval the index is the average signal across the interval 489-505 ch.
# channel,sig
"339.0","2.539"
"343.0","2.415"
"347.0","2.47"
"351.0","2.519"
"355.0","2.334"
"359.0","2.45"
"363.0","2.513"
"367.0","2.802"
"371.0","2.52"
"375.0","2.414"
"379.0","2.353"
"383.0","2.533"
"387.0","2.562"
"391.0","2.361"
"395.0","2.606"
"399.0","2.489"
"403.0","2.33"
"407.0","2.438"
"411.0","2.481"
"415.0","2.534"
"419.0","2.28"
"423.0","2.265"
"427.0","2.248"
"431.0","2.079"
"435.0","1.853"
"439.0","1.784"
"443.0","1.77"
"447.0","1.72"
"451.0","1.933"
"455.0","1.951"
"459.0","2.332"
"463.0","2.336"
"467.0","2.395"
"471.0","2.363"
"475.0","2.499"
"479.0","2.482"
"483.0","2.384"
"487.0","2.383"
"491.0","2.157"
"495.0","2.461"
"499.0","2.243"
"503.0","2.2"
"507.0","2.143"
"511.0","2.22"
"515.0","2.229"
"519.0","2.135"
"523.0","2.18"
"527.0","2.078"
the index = 2.27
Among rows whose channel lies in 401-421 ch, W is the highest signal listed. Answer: 2.534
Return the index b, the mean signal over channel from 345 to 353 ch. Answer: 2.49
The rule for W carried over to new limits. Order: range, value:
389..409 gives 2.606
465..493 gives 2.499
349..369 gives 2.802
